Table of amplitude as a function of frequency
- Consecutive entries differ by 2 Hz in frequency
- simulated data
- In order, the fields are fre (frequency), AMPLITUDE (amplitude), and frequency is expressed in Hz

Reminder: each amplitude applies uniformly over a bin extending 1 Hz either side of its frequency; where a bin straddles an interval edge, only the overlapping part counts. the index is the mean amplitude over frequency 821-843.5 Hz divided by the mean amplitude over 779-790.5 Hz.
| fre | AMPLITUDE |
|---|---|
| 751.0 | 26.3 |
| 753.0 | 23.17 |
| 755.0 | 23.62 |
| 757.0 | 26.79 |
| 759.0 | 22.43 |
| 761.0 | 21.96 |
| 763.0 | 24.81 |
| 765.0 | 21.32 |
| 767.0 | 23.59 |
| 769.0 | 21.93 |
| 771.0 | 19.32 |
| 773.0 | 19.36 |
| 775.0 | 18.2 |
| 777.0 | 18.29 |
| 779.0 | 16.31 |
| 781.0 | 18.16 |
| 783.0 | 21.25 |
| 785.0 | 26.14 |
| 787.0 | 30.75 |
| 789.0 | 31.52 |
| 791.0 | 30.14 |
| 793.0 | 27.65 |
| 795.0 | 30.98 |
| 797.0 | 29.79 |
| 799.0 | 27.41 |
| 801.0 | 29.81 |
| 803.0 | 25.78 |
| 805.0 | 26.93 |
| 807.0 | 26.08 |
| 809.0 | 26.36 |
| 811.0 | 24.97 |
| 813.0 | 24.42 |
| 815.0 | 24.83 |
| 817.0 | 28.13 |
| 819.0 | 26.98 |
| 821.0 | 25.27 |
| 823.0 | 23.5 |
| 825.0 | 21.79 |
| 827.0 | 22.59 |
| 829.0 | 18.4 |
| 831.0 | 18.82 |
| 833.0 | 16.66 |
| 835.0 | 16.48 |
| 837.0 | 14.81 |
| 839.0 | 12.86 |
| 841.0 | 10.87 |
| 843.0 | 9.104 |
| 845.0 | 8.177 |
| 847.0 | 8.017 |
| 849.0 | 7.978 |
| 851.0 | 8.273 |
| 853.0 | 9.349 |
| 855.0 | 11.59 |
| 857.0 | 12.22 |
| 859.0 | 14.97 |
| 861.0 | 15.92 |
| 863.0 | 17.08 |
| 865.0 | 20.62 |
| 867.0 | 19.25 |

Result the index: 0.70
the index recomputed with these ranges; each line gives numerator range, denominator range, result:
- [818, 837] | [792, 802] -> 0.72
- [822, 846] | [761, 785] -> 0.79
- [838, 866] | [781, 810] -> 0.43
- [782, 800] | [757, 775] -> 1.30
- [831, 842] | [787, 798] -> 0.49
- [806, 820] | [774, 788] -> 1.22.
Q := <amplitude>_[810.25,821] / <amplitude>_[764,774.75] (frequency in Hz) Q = 1.24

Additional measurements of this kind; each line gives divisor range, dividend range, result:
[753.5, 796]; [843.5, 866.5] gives 0.52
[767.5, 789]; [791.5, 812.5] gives 1.28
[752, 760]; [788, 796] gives 1.25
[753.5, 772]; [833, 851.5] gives 0.49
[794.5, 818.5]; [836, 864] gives 0.43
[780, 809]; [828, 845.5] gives 0.52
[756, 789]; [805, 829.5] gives 1.11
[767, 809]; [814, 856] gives 0.66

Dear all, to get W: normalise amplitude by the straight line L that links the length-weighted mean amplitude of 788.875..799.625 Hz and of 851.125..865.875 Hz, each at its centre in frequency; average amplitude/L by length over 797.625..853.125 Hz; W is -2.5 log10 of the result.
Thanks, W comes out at 0.16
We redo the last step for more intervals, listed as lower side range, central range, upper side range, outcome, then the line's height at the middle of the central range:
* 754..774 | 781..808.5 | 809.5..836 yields -0.22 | 22.6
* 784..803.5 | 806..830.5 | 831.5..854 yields -0.21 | 20.2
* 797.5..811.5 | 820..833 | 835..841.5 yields -0.17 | 18.2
